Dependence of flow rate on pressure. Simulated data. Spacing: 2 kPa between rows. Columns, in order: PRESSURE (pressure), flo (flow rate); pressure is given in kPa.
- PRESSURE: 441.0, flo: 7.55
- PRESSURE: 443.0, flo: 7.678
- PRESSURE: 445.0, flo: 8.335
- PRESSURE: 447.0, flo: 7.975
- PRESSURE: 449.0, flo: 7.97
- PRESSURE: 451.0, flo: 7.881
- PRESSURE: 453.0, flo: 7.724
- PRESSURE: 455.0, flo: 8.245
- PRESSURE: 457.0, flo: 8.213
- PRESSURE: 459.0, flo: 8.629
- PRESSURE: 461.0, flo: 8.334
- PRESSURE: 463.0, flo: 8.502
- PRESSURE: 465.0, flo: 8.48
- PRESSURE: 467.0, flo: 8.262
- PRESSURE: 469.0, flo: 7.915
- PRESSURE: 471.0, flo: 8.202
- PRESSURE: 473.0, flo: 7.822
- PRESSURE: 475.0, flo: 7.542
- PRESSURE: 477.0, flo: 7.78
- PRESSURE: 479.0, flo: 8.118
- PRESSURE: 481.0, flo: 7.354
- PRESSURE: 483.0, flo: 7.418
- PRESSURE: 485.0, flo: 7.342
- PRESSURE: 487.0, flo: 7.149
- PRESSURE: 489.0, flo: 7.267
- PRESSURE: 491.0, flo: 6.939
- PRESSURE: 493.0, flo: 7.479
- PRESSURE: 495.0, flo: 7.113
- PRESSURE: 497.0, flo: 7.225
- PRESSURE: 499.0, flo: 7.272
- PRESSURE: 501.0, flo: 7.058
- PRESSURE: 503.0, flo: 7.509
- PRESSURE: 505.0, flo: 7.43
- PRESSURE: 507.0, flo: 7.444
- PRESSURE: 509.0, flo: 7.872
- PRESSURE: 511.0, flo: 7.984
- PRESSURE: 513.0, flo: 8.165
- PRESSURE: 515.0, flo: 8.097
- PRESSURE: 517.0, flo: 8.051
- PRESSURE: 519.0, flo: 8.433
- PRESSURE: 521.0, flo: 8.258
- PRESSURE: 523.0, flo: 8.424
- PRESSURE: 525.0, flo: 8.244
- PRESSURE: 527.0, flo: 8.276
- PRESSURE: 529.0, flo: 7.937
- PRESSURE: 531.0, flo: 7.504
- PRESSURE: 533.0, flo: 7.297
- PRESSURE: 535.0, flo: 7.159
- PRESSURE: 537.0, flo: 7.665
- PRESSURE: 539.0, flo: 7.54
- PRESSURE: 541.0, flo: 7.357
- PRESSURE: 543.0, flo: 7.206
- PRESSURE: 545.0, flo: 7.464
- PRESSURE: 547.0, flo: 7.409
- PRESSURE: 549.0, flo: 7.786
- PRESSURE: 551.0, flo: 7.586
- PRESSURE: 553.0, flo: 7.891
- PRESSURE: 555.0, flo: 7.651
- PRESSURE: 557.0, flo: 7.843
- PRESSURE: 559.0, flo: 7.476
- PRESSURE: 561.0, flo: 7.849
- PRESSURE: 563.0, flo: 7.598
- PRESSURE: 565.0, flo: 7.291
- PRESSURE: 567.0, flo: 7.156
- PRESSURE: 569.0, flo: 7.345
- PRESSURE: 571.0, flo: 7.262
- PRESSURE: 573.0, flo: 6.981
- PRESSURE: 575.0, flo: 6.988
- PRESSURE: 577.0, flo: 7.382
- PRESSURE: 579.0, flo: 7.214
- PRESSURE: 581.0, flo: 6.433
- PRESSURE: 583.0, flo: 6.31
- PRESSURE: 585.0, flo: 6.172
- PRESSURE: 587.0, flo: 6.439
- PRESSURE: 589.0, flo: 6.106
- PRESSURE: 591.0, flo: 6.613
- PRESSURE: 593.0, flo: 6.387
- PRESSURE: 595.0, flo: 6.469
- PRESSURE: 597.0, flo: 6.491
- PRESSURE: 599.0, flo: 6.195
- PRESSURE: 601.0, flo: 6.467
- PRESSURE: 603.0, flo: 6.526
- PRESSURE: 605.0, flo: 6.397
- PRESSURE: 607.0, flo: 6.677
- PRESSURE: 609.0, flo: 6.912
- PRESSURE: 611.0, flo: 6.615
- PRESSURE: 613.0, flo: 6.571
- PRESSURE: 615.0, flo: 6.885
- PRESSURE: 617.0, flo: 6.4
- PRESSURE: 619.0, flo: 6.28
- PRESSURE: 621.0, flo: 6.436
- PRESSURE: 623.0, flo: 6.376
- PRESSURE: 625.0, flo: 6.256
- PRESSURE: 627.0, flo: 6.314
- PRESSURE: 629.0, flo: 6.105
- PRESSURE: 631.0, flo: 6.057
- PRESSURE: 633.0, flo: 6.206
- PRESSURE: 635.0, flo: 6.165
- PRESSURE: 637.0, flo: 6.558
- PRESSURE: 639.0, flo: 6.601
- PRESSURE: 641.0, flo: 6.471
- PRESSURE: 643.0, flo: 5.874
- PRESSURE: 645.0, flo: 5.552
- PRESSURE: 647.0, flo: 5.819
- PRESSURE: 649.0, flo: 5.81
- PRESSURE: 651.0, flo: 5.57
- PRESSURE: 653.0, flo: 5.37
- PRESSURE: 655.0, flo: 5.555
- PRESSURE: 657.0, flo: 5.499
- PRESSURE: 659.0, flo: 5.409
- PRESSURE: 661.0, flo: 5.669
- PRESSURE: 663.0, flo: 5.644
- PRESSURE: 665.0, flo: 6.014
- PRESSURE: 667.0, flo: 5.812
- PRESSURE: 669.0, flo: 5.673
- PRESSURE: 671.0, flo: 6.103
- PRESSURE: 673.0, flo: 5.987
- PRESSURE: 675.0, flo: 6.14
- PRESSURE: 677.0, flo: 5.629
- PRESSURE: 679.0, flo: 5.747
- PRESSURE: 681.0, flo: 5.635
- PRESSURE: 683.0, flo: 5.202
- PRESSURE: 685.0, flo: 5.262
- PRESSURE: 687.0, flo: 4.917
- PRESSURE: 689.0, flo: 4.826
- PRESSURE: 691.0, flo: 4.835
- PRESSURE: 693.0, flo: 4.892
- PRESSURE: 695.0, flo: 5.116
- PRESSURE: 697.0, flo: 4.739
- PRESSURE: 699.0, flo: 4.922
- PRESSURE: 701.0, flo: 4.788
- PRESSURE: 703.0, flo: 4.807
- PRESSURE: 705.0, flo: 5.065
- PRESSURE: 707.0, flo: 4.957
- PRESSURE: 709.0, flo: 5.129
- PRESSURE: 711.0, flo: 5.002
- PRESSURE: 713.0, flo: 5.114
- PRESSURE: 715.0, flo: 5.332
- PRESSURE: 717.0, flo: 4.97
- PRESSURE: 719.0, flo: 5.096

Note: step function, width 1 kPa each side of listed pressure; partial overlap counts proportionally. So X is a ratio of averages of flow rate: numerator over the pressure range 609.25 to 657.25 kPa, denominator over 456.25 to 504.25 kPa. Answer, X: 0.80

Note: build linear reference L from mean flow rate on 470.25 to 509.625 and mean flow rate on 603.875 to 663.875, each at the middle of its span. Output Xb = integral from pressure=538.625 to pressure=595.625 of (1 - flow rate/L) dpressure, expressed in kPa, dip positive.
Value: -3.3 kPa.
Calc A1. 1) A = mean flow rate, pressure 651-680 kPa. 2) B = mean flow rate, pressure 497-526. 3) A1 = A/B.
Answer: 0.73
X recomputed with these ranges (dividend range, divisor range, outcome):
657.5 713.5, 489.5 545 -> 0.70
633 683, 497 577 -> 0.77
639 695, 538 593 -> 0.78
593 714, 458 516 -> 0.75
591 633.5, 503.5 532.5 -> 0.81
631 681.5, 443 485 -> 0.73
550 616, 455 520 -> 0.89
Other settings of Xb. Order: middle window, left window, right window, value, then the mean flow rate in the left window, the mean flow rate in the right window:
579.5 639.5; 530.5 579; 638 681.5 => 1.4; 7.44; 5.8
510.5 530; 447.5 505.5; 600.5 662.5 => -2.4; 7.73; 6.17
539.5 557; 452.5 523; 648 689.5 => -1.2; 7.8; 5.6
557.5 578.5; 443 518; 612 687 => -1.6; 7.78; 5.95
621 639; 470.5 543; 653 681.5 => -0.3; 7.65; 5.74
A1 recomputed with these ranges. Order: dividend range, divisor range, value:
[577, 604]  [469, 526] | 0.84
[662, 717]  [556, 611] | 0.77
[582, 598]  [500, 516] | 0.83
